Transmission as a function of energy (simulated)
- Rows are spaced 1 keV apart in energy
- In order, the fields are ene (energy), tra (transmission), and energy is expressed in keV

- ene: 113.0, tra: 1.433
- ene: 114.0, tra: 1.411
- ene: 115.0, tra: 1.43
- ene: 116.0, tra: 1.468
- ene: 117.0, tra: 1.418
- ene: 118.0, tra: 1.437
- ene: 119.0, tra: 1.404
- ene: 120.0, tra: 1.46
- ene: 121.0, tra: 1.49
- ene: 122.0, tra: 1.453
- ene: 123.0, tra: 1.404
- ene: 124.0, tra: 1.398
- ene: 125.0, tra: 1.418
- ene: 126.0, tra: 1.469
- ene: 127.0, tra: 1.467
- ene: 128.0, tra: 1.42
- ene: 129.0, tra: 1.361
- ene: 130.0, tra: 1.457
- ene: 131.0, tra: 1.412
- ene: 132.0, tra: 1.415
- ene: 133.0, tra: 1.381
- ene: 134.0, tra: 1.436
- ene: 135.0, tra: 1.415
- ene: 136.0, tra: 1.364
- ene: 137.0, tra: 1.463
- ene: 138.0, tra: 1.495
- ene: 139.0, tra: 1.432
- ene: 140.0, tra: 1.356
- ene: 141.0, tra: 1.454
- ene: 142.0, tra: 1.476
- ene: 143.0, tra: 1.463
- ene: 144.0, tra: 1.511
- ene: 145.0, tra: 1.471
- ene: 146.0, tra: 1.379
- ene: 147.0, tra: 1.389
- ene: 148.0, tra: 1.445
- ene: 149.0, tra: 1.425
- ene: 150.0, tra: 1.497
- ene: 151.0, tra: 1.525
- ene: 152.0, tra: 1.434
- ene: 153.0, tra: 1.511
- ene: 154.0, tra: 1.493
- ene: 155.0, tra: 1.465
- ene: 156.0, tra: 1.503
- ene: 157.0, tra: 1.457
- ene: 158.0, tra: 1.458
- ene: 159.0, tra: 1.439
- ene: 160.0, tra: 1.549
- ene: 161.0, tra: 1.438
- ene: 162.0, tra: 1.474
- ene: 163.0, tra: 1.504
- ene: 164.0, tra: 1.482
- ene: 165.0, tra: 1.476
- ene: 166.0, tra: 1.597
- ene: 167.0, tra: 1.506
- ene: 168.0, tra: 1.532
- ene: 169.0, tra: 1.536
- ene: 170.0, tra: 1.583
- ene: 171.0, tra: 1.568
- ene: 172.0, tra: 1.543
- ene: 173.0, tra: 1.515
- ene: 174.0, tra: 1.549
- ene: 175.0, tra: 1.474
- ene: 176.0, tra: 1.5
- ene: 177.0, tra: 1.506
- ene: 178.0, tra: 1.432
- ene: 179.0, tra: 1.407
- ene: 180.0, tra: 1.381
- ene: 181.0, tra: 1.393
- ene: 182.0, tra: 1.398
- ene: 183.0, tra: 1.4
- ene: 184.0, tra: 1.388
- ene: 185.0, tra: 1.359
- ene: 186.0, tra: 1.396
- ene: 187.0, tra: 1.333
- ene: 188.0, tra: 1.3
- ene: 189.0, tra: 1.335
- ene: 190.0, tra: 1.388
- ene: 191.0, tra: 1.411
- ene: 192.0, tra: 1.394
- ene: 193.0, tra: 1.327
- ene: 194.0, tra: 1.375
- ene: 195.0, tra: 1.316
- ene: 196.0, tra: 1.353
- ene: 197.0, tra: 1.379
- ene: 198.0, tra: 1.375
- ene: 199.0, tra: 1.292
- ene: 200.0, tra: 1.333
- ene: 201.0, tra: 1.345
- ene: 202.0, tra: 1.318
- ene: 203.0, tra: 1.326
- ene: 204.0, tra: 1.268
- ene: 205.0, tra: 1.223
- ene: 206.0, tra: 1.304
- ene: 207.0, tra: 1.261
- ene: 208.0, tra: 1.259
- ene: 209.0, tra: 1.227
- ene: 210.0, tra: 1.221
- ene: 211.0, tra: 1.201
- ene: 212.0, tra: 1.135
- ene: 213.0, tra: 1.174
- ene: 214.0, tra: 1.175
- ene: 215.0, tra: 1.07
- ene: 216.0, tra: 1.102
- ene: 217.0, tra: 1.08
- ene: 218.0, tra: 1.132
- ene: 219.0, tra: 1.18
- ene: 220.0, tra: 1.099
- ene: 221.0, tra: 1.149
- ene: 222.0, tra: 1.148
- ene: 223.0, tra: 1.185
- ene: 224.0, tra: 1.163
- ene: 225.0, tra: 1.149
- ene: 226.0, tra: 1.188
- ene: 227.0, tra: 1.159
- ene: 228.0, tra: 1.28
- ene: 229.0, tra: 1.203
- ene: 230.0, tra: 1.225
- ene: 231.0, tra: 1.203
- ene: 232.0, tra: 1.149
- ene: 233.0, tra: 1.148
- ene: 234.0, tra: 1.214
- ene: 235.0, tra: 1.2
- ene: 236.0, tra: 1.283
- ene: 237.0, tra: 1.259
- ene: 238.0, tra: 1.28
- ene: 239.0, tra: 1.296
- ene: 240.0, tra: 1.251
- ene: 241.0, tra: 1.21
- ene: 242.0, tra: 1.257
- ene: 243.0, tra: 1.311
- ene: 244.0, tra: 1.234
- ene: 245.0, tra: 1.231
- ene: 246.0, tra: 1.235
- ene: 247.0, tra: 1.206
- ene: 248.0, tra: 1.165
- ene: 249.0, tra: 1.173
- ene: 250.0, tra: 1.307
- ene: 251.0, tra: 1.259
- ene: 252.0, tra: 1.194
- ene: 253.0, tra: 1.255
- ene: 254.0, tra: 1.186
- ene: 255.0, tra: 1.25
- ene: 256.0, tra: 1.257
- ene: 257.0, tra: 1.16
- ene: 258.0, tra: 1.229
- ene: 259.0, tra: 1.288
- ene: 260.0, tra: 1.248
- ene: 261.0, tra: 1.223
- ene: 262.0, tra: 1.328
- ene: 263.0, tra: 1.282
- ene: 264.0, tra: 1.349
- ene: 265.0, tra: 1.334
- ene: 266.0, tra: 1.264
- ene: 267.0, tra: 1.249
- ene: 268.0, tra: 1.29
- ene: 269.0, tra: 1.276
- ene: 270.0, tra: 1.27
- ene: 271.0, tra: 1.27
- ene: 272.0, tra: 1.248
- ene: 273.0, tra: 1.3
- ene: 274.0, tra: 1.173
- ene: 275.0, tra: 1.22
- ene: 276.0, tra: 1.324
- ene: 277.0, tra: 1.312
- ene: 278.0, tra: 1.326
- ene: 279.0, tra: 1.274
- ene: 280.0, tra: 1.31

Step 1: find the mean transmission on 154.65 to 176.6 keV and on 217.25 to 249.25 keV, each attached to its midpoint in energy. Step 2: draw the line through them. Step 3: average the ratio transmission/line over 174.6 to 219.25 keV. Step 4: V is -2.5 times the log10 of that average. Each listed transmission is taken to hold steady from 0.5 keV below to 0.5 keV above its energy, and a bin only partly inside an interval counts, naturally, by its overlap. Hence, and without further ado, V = 0.05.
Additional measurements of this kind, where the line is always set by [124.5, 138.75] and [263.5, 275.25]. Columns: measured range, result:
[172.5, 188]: -0.04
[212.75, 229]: 0.15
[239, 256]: 0.05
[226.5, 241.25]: 0.07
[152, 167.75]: -0.07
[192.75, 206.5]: 0.02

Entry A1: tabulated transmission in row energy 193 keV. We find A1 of 1.327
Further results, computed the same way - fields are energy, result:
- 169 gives 1.536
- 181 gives 1.393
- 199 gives 1.292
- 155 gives 1.465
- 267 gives 1.249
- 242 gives 1.257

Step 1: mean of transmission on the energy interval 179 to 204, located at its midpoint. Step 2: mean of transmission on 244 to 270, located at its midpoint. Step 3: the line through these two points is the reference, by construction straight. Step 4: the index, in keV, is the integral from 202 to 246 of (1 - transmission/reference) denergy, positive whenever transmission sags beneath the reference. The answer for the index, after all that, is 3.28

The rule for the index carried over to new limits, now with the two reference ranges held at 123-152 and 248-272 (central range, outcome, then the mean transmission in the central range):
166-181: -1.29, 1.5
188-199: -0.05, 1.36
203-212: 0.60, 1.24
